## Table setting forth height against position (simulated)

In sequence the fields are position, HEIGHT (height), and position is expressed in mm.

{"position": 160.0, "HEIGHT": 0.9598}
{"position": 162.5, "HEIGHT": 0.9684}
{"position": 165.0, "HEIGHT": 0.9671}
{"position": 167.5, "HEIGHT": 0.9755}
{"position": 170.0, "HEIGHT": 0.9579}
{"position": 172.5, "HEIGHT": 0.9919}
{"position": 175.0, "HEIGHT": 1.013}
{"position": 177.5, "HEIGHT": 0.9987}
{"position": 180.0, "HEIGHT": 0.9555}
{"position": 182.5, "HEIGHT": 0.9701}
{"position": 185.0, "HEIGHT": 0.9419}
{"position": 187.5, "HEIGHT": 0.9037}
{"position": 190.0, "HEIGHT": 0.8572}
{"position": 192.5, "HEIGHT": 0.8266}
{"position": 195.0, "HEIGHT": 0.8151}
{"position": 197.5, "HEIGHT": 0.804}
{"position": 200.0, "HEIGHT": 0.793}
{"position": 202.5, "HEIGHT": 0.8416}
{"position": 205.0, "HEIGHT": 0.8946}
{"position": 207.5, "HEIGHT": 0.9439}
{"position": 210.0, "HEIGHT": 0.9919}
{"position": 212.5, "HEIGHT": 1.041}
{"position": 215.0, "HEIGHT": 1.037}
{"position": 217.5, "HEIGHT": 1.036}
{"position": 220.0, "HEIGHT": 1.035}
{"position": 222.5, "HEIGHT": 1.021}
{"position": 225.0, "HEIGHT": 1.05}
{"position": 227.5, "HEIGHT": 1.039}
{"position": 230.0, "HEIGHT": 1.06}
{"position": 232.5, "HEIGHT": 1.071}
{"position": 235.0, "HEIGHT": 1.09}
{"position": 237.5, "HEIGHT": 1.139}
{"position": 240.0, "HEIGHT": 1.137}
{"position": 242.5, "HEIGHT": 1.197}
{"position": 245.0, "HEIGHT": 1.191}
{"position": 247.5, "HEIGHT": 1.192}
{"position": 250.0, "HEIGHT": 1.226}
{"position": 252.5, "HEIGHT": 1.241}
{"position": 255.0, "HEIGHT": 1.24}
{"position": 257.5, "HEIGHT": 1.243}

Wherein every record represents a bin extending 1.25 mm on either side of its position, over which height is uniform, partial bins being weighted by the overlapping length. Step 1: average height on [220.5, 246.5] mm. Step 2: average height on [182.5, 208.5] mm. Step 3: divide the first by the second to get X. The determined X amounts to 1.27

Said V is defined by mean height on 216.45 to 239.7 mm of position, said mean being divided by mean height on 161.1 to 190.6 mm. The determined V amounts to 1.1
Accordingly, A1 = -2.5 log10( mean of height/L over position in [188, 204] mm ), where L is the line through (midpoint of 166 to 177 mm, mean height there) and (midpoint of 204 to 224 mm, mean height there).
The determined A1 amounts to 0.200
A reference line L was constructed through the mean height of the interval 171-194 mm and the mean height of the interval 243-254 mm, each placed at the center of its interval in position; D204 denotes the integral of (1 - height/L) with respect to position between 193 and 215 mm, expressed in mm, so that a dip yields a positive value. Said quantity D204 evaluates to 2.8 mm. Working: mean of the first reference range 0.939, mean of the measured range 0.897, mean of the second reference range 1.21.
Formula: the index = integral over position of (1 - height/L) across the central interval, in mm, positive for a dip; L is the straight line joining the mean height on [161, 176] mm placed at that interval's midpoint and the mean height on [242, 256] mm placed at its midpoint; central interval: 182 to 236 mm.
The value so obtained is 7.0 mm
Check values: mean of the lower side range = 0.978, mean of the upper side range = 1.21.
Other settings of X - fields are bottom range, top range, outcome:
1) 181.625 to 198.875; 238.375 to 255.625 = 1.38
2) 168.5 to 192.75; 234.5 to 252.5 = 1.24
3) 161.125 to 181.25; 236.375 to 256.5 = 1.22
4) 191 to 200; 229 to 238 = 1.34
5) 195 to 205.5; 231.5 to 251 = 1.40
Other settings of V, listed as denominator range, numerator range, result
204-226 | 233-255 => 1.17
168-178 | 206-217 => 1.01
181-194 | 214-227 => 1.15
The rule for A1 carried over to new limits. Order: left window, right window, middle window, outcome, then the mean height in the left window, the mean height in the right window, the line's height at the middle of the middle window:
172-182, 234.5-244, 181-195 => 0.14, 0.988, 1.15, 1.02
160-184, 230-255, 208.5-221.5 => 0.07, 0.976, 1.16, 1.09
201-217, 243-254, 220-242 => 0.02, 0.959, 1.21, 1.1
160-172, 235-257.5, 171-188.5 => 0.04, 0.968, 1.19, 1.01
